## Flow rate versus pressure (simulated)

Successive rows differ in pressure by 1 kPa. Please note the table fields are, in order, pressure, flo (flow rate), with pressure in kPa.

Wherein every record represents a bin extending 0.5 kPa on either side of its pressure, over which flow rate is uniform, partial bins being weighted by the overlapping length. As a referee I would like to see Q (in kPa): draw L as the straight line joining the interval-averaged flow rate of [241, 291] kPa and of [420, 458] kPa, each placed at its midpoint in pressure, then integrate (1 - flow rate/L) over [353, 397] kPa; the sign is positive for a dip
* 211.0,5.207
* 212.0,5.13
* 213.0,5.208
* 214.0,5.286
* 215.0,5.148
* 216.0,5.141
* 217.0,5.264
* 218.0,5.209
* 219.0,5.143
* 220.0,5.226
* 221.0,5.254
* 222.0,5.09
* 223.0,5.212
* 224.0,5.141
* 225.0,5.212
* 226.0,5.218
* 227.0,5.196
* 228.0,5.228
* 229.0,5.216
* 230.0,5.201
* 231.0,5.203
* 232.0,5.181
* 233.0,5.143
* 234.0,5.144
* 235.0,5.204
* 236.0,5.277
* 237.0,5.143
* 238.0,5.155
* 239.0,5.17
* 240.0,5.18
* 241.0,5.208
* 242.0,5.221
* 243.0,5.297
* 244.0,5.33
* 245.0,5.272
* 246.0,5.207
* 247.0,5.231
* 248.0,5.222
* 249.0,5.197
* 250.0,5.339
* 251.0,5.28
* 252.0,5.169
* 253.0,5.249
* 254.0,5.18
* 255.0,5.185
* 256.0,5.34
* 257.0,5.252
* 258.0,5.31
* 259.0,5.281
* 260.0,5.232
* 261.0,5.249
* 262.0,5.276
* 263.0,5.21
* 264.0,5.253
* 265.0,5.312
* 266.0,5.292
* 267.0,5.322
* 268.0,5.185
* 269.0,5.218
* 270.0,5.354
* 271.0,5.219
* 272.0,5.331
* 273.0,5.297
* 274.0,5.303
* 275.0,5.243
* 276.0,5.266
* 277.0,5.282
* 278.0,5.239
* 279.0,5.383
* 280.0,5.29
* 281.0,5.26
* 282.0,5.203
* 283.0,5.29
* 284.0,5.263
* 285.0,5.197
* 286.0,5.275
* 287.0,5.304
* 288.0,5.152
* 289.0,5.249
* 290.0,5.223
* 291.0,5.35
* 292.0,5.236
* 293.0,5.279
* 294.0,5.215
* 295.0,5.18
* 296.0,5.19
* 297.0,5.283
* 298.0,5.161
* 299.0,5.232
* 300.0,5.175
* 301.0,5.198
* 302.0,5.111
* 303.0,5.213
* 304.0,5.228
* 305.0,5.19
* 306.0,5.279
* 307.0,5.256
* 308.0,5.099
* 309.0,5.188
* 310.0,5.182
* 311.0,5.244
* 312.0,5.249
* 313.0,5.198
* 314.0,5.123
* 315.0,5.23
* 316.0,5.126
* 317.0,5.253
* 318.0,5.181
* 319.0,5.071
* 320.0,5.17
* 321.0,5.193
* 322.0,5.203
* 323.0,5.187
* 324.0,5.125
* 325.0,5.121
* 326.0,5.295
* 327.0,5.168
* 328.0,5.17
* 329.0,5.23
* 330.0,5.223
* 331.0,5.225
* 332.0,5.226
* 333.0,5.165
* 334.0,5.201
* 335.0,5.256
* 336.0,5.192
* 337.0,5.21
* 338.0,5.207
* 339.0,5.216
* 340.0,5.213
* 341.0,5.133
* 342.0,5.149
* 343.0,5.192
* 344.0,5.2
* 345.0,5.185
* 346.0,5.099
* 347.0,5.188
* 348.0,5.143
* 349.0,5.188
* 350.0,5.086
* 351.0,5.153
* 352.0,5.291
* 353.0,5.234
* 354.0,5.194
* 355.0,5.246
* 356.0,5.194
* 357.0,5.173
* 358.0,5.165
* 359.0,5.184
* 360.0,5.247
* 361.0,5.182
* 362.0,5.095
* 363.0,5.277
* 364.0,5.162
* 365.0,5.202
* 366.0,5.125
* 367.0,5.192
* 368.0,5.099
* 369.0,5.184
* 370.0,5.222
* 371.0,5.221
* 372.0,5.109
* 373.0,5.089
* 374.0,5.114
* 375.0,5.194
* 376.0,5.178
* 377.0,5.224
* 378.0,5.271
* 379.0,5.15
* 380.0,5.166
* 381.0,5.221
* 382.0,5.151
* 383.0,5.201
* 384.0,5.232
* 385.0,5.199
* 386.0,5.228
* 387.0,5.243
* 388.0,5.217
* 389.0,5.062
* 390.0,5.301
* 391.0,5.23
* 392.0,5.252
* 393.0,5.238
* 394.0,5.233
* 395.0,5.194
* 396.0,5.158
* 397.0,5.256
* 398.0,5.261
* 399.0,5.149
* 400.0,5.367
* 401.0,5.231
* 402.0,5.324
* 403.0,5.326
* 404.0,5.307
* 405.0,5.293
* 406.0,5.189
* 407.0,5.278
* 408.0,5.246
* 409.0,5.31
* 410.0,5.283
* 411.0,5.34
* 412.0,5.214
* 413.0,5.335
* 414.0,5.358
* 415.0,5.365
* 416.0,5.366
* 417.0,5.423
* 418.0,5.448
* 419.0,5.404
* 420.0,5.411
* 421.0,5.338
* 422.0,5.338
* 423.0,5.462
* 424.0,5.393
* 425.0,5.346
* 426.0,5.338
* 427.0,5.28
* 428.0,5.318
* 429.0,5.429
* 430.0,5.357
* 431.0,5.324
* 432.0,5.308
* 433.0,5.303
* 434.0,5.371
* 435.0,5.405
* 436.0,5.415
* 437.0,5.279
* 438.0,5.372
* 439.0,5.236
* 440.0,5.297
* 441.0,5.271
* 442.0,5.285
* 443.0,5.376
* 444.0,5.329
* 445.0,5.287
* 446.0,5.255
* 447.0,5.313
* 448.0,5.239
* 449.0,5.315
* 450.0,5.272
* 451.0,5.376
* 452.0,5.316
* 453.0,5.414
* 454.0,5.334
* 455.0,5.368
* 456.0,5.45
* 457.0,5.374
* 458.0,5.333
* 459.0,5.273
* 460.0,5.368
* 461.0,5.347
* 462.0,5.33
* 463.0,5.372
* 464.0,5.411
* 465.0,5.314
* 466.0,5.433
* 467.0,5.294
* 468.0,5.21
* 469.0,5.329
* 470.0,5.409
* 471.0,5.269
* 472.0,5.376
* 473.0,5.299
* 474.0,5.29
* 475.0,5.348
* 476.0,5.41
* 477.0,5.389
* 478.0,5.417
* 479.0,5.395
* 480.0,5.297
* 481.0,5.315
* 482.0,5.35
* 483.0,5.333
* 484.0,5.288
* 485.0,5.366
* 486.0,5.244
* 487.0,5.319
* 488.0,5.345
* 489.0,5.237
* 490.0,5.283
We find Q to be 0.97 kPa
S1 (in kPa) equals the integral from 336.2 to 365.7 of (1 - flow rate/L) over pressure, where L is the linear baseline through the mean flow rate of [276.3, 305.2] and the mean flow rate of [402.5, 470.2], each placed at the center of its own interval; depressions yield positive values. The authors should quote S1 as 0.5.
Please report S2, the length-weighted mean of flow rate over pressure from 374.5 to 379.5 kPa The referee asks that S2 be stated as 5.2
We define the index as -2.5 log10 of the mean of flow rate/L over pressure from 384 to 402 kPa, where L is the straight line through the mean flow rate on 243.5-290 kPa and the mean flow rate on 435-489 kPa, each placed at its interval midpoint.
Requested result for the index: 0.016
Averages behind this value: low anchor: 5.26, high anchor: 5.33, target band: 5.23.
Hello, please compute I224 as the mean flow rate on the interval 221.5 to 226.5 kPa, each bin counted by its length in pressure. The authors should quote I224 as 5.17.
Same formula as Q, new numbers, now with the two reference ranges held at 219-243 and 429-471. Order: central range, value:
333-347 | 0.20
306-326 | 0.24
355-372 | 0.31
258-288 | -0.28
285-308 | 0.05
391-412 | 0.17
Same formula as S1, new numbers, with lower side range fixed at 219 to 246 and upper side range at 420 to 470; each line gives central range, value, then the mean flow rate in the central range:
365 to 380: 0.3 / 5.17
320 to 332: 0.2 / 5.19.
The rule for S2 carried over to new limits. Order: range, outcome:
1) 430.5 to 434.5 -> 5.33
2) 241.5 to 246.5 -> 5.27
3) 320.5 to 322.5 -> 5.2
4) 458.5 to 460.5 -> 5.32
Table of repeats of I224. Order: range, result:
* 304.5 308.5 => 5.21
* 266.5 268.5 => 5.25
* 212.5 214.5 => 5.25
